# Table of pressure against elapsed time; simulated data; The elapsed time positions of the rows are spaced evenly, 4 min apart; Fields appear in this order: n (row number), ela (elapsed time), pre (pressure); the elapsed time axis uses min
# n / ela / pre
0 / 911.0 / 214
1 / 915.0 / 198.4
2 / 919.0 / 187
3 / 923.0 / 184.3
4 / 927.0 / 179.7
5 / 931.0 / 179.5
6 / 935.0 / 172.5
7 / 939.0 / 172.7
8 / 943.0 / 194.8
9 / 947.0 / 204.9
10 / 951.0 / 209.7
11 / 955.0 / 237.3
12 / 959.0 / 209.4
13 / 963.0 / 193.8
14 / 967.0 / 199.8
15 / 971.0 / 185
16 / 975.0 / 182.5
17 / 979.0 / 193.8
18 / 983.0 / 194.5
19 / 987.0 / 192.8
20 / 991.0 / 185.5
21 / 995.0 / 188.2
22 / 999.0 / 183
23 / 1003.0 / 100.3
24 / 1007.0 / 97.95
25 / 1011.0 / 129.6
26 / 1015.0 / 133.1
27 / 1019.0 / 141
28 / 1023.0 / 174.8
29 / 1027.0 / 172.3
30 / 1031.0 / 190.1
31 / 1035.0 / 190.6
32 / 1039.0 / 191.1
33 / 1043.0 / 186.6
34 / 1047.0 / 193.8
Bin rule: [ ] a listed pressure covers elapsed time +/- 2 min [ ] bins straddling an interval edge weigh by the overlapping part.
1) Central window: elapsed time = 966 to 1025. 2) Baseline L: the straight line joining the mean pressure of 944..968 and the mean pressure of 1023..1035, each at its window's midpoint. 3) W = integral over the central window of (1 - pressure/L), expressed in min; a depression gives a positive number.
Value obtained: 9.1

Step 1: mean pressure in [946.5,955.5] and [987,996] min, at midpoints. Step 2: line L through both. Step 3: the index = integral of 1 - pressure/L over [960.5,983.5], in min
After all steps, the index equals 1.1 min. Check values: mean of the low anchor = 216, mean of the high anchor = 188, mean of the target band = 192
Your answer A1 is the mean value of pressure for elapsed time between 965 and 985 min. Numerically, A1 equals 191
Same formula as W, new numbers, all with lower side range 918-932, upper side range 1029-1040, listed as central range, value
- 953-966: -1.92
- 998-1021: 7.33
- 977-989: -0.44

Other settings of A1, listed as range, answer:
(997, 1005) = 142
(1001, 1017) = 115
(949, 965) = 213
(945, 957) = 217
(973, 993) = 190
